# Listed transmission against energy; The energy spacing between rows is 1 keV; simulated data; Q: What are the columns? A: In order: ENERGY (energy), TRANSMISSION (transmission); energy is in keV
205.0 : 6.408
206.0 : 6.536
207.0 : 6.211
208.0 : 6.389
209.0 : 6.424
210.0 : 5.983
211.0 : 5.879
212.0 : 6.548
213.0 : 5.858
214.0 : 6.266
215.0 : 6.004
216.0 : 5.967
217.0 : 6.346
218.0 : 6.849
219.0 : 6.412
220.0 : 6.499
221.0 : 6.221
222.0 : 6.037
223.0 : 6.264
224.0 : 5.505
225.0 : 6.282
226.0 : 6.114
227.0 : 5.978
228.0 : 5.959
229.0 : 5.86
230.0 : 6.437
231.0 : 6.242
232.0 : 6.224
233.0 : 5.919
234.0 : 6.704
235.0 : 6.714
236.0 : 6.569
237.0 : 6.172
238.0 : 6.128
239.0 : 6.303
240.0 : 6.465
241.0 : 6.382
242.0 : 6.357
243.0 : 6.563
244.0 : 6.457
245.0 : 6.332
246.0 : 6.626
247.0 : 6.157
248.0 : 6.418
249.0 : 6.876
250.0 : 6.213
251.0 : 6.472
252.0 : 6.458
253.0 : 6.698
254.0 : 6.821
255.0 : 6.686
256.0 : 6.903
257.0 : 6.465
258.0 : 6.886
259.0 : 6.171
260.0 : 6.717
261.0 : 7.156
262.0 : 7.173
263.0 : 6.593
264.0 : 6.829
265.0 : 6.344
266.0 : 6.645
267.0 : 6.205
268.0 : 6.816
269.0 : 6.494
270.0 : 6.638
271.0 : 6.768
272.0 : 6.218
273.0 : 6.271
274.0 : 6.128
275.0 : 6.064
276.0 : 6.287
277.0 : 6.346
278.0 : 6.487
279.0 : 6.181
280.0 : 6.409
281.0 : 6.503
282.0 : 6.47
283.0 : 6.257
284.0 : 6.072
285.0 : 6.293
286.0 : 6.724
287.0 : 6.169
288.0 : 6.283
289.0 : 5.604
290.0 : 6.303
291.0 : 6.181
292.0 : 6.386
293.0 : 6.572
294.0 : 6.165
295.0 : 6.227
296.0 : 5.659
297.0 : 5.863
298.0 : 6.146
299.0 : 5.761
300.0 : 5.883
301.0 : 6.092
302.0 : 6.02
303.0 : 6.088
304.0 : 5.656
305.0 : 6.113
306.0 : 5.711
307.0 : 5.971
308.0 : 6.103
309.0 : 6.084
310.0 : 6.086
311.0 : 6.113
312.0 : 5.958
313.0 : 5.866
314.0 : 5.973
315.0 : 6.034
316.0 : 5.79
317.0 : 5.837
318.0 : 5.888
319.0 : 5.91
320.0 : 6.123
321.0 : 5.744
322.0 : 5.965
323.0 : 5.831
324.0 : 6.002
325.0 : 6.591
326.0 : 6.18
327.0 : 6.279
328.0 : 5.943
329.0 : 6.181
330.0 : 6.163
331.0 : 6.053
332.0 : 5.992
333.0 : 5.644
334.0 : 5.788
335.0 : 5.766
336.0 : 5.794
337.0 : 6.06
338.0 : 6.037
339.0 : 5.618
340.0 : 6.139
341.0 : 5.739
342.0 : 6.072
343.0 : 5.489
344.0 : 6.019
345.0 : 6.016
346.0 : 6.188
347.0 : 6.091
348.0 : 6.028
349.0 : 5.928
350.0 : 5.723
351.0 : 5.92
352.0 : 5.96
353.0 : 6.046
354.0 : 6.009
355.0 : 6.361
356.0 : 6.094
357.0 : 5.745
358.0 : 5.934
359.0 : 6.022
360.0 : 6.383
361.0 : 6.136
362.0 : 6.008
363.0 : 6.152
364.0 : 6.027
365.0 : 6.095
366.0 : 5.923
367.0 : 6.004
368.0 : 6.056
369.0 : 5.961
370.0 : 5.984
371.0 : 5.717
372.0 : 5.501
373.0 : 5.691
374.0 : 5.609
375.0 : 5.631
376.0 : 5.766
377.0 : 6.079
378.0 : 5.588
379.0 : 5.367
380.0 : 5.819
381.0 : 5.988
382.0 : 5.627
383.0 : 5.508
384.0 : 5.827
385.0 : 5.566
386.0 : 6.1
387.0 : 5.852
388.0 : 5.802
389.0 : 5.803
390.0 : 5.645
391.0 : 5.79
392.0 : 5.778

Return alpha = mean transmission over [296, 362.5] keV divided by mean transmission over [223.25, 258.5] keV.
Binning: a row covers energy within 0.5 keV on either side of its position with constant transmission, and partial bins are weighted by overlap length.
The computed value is 0.9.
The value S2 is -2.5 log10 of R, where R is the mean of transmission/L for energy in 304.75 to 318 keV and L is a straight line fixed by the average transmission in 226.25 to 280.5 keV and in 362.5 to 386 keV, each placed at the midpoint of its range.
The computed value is 0.03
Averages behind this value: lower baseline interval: 6.45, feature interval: 5.97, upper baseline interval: 5.81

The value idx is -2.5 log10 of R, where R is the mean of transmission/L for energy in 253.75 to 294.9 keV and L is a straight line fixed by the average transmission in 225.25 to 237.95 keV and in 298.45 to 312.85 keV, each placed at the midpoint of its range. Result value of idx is -0.06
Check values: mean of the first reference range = 6.24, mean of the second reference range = 5.97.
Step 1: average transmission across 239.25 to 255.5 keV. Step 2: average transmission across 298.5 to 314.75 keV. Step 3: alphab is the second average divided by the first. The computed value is 0.92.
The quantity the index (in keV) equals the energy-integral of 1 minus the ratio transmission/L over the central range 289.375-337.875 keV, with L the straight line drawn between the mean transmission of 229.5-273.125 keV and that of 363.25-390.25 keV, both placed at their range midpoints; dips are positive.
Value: 1.2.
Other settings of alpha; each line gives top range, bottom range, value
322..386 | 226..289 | 0.92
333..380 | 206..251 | 0.94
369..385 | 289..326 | 0.95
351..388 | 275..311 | 0.96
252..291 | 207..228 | 1.05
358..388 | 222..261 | 0.92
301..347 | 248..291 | 0.92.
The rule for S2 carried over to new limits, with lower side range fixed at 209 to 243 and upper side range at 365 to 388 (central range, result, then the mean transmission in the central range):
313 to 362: -0.015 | 5.98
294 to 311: 0.005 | 5.98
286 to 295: -0.035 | 6.24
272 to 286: -0.040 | 6.3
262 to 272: -0.084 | 6.6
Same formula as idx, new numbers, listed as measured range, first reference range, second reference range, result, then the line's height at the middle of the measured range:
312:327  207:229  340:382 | 0.00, 6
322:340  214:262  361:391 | 0.00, 6.01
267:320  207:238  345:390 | -0.02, 6.06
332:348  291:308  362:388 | 0.00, 5.92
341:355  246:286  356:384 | 0.01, 6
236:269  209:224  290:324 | -0.07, 6.12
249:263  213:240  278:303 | -0.08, 6.21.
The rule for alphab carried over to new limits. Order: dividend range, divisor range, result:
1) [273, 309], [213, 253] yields 0.98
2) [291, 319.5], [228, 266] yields 0.92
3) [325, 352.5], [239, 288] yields 0.92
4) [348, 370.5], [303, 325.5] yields 1.01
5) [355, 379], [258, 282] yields 0.91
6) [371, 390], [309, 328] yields 0.95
